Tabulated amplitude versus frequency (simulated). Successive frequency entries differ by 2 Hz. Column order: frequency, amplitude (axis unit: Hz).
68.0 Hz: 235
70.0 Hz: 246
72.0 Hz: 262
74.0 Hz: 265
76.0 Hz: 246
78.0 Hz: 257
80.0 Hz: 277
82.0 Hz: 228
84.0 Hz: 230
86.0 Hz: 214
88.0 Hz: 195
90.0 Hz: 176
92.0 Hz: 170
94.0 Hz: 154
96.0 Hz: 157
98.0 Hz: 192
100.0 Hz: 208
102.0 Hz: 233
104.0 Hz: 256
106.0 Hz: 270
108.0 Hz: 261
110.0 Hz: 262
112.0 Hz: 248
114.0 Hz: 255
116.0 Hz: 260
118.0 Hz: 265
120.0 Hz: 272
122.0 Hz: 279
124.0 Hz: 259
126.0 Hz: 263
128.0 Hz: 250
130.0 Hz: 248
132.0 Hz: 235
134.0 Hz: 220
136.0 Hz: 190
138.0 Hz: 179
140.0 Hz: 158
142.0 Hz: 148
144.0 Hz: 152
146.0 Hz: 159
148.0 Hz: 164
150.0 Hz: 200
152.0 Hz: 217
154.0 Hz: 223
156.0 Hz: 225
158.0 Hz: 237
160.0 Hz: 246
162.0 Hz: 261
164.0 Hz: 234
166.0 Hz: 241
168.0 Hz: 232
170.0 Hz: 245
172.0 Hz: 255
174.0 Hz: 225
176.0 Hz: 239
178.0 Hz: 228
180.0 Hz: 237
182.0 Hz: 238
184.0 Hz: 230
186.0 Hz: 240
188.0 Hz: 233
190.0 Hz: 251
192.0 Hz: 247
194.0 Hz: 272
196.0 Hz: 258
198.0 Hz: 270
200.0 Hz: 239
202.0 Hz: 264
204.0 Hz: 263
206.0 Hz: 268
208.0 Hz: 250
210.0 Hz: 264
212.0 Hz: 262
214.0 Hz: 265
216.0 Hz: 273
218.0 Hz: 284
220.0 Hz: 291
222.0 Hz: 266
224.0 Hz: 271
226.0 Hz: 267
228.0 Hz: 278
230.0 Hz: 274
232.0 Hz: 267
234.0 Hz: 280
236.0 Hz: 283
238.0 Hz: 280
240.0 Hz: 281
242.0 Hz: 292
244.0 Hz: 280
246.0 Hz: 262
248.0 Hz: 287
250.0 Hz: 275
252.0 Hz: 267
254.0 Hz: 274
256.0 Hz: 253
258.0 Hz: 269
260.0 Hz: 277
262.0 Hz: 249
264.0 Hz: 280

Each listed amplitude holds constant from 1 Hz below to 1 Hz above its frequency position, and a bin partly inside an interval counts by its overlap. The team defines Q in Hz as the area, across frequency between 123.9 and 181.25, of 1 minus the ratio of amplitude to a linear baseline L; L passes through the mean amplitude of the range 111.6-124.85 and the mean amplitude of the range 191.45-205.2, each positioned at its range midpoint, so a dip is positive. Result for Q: 9.3 Hz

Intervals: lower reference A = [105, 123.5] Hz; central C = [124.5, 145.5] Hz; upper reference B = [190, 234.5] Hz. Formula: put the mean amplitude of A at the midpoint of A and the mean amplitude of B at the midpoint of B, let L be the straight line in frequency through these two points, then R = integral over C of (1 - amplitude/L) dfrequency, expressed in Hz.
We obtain 4.7 Hz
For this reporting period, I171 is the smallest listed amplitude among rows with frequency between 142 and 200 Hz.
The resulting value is 148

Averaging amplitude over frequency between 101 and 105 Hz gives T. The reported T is 244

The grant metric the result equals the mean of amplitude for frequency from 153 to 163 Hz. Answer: 238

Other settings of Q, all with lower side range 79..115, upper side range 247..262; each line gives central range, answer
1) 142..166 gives 3.01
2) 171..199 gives 0.48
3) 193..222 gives -1.16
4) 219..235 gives -0.77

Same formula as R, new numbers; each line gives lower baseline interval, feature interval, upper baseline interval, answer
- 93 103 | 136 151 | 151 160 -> 3.6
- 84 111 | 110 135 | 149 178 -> -3.9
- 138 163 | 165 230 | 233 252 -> -4.2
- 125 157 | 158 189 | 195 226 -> -1.0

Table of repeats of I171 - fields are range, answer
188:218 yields 233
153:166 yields 223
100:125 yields 208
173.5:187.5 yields 225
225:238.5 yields 267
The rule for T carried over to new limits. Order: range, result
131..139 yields 206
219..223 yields 278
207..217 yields 263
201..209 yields 261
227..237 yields 276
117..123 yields 272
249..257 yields 267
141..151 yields 165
